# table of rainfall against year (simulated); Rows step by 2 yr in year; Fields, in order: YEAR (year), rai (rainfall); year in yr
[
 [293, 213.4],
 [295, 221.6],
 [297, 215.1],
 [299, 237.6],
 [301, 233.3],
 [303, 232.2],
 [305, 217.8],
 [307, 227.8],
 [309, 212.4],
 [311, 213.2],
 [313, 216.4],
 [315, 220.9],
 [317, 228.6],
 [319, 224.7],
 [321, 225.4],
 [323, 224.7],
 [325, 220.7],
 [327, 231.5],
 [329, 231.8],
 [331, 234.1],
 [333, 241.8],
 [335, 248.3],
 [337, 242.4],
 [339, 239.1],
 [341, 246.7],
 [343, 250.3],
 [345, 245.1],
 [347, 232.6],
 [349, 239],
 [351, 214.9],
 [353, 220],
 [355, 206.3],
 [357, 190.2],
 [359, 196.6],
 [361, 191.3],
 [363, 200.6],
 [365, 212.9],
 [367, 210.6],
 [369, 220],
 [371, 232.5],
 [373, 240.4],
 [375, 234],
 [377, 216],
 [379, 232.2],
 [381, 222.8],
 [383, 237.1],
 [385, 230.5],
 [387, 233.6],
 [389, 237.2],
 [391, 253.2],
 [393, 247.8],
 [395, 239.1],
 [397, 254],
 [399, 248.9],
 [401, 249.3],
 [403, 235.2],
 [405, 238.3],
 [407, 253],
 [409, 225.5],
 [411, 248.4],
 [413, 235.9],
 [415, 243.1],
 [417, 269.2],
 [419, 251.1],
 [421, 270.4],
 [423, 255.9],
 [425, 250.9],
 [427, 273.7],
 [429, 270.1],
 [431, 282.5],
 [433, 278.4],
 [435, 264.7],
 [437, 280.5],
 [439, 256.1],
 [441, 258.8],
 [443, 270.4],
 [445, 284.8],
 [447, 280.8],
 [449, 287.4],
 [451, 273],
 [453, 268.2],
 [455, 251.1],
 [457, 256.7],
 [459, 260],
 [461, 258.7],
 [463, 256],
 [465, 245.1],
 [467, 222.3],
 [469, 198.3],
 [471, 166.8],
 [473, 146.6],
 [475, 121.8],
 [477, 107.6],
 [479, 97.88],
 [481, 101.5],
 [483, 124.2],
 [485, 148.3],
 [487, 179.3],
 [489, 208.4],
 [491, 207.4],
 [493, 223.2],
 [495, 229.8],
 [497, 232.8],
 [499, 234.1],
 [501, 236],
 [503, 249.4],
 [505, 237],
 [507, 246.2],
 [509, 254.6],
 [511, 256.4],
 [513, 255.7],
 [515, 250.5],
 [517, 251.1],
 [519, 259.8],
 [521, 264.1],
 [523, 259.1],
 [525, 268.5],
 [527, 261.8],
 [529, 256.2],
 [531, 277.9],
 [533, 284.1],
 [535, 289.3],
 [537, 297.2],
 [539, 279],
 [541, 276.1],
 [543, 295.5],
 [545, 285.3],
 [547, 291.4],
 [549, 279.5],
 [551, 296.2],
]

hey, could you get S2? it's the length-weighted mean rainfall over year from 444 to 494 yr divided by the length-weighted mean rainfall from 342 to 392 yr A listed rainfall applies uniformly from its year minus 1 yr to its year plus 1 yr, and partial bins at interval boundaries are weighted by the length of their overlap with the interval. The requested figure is 0.9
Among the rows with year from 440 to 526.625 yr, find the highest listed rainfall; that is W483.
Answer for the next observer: 287.4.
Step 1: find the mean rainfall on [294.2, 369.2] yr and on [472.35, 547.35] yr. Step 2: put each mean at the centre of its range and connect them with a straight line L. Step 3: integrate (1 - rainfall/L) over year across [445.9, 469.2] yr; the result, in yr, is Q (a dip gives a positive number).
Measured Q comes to -2.9 yr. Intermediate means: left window 224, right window 230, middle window 257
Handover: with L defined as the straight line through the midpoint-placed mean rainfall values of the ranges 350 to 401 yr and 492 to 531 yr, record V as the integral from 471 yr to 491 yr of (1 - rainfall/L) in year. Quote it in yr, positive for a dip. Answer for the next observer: 8.4 yr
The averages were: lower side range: 225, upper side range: 250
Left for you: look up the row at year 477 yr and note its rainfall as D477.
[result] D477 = 107.6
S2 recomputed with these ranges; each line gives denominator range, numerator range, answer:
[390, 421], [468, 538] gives 0.89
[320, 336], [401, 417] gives 1.04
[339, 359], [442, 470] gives 1.14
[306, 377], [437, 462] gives 1.19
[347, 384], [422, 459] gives 1.23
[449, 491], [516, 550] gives 1.40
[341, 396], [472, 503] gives 0.78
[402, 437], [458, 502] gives 0.75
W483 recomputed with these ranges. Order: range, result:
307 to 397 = 254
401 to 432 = 282.5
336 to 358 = 250.3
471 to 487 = 179.3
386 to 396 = 253.2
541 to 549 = 295.5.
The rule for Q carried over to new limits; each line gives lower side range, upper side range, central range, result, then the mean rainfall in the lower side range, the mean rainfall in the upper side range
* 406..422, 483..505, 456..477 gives 1.60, 250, 212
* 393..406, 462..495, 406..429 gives -2.55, 244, 174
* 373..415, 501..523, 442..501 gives 8.34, 239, 252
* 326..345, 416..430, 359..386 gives 3.20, 241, 263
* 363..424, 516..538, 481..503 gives 5.21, 239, 270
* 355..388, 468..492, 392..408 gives -3.60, 218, 151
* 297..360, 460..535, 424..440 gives -3.40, 227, 219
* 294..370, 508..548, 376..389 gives 0.38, 224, 271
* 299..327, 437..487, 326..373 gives -0.82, 224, 215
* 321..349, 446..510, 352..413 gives 0.05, 237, 213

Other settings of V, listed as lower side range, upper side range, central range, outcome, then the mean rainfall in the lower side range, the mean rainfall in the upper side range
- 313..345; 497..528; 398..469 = -4.0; 234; 252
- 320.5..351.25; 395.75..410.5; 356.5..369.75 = 2.0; 236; 244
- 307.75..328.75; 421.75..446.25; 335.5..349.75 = -0.6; 222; 269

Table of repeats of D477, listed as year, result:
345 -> 245.1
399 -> 248.9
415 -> 243.1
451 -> 273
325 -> 220.7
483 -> 124.2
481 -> 101.5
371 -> 232.5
